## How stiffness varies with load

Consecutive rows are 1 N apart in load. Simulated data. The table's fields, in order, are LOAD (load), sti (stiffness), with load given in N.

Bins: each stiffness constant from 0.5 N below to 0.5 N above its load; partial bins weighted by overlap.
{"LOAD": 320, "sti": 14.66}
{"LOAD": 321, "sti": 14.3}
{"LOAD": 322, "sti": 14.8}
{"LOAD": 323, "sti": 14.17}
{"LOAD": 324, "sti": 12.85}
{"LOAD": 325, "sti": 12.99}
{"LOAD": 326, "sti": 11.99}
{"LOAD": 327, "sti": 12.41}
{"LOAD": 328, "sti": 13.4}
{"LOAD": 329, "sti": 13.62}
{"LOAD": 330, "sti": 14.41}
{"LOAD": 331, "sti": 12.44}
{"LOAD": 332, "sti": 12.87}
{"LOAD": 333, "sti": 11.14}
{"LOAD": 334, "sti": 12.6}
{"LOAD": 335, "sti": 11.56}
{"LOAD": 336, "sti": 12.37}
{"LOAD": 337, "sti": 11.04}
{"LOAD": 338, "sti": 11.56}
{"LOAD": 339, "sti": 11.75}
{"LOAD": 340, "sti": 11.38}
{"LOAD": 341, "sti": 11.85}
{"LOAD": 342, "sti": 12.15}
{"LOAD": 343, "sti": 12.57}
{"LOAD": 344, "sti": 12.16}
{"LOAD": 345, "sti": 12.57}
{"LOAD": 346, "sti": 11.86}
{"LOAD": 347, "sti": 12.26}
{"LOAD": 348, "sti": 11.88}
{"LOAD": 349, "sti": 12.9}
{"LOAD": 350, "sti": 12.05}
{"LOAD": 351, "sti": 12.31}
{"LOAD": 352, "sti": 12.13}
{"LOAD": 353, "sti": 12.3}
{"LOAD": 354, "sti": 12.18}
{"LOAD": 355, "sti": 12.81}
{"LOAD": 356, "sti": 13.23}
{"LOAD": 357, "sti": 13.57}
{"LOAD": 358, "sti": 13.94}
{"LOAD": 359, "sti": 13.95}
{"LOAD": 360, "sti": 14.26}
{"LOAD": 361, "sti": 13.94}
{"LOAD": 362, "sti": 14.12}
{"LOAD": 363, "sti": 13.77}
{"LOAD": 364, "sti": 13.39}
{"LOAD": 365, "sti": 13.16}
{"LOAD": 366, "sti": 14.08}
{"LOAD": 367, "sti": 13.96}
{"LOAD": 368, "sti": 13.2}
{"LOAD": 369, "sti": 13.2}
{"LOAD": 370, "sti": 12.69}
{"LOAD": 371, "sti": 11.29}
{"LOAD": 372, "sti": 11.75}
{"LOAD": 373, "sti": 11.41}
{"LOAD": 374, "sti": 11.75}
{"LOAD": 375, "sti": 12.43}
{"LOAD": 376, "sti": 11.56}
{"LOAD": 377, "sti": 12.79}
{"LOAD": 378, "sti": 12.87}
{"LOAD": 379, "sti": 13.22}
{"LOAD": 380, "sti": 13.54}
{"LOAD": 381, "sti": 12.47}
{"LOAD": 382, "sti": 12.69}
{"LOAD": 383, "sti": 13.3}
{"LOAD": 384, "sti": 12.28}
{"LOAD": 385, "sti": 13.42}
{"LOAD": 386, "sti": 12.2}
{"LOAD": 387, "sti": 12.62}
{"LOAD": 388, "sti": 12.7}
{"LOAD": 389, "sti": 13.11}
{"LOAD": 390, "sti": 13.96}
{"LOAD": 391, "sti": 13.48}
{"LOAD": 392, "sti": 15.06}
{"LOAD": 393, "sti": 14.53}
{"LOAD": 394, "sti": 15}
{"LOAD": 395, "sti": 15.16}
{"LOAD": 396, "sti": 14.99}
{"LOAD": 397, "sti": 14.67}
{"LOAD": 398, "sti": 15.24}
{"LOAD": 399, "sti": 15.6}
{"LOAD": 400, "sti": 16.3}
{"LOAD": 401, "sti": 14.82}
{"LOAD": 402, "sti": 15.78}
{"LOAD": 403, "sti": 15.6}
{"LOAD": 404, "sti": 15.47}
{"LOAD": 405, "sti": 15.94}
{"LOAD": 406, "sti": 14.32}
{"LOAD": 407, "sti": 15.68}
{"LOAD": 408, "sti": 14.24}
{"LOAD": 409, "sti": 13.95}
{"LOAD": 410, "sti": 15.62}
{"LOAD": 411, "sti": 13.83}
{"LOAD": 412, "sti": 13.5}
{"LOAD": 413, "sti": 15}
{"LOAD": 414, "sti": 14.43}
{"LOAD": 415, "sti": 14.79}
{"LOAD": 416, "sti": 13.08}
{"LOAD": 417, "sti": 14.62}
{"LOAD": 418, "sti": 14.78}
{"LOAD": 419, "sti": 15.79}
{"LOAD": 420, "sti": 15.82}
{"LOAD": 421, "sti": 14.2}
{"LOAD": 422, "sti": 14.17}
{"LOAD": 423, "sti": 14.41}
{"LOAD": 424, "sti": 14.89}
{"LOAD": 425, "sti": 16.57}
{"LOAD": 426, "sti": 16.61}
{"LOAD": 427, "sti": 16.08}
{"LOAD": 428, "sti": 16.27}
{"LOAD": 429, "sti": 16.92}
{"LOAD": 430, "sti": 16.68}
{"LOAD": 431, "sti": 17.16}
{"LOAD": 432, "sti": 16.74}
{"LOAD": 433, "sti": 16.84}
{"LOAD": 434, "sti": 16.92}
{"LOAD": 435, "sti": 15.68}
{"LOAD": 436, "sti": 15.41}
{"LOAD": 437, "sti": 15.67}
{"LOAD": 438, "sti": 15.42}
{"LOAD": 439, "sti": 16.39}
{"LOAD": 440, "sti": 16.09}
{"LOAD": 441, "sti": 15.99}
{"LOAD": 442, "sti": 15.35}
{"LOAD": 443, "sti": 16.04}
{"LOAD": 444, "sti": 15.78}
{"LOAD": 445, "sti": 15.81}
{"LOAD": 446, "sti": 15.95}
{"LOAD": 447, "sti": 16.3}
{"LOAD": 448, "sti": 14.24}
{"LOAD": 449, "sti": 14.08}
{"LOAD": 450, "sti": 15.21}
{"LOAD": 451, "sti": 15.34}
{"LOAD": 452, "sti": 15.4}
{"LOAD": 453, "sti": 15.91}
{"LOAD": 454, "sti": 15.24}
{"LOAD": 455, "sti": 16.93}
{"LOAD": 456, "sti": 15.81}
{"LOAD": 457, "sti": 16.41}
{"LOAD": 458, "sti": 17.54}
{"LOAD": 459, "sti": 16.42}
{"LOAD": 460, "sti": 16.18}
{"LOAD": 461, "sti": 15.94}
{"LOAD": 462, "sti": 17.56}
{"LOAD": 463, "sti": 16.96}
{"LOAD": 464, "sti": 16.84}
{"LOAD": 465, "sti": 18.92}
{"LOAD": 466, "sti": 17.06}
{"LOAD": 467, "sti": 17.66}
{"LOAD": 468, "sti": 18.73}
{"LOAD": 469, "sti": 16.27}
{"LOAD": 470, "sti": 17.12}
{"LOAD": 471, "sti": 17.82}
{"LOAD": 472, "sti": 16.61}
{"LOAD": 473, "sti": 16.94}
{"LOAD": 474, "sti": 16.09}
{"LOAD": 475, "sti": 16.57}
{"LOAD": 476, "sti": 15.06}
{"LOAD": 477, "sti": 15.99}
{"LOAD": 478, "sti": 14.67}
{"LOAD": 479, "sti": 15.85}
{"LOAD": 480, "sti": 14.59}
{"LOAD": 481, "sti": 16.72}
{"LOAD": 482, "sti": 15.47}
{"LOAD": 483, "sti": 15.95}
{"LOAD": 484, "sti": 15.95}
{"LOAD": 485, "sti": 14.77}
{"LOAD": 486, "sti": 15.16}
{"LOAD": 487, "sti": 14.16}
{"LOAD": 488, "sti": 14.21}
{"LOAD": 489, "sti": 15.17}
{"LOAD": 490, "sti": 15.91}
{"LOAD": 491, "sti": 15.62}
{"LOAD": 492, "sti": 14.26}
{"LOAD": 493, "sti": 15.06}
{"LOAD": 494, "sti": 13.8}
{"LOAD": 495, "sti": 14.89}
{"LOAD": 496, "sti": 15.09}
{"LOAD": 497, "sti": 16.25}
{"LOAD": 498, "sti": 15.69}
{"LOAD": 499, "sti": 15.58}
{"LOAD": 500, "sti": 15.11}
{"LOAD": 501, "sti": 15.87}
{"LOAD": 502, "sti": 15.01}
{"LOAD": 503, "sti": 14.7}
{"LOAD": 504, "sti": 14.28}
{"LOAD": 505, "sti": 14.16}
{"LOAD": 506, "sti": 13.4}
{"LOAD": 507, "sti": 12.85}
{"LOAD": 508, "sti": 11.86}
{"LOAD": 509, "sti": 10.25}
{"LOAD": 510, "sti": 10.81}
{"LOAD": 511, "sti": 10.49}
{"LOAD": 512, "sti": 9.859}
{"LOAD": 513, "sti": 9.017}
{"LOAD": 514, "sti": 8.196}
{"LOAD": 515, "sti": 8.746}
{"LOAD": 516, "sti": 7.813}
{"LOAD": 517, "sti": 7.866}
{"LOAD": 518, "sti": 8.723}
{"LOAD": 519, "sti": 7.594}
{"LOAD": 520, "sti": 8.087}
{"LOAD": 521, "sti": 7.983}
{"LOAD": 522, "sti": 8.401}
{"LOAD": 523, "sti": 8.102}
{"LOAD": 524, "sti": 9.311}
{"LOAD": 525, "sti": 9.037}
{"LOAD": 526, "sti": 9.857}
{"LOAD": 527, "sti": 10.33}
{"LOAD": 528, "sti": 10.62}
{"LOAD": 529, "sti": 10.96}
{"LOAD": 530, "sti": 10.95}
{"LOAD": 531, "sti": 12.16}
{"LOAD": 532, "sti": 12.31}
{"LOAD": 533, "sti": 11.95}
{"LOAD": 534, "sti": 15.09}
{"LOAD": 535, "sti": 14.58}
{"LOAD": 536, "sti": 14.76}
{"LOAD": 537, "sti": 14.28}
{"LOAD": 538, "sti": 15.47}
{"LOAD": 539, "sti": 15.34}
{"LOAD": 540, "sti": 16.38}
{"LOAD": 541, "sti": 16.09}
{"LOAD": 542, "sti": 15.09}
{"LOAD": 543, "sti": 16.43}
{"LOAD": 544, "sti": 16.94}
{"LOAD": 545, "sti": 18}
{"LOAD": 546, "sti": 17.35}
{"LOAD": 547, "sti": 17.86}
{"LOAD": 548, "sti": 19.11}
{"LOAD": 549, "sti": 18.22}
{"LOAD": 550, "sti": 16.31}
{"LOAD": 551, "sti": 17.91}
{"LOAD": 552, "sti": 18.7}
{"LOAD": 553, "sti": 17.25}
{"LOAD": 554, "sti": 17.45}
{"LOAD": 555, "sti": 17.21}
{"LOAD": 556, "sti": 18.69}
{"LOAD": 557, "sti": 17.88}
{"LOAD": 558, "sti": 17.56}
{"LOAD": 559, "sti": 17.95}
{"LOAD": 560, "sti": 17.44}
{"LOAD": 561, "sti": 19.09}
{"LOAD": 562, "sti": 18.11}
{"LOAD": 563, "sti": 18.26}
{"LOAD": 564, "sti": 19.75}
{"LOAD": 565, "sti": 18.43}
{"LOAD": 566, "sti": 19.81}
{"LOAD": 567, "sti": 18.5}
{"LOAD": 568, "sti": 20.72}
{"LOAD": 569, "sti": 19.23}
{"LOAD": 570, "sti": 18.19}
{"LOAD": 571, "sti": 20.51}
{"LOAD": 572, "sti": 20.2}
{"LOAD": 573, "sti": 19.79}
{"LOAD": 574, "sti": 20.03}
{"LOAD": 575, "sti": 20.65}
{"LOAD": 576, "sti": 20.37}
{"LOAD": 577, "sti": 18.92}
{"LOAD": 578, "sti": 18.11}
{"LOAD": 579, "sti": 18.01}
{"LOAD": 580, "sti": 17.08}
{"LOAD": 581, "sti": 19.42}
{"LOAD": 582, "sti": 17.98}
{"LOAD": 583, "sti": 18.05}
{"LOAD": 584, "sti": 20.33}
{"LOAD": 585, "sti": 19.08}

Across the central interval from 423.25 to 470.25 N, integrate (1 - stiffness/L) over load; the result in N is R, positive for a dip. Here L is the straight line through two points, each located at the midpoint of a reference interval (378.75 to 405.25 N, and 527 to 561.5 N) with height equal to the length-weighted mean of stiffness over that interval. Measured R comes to -4.7 N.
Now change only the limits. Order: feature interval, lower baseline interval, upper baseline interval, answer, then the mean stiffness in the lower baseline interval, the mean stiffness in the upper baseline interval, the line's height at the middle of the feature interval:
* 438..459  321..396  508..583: -2.8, 12.9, 15.1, 13.9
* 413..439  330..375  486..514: -4.8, 12.6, 13.8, 13.2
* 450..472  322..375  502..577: -4.5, 12.7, 14.7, 13.9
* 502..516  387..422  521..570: 3.6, 14.7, 15.6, 15.4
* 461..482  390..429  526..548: -2.7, 15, 14.4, 14.7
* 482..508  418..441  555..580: 3.7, 15.9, 18.9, 17.3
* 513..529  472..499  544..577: 7.7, 15.4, 18.6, 16.9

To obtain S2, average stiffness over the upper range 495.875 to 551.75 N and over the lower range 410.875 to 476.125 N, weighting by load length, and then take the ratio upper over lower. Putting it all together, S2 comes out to 0.8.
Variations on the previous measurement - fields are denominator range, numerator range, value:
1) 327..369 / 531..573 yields 1.36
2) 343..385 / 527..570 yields 1.29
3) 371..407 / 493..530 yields 0.83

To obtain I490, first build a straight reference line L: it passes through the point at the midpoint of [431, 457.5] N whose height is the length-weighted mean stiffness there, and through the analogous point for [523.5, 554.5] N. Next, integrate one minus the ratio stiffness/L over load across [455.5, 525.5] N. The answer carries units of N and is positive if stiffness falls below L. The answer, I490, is 5.9 N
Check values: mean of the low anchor 15.8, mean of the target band 14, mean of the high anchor 14.7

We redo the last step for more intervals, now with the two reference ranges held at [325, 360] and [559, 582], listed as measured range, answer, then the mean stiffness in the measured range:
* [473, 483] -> 0.40 N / 15.7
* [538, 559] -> 1.34 N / 17.3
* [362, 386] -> 1.03 N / 12.8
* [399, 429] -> -1.13 N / 15.1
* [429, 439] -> -0.79 N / 16.3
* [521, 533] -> 5.16 N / 10.2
